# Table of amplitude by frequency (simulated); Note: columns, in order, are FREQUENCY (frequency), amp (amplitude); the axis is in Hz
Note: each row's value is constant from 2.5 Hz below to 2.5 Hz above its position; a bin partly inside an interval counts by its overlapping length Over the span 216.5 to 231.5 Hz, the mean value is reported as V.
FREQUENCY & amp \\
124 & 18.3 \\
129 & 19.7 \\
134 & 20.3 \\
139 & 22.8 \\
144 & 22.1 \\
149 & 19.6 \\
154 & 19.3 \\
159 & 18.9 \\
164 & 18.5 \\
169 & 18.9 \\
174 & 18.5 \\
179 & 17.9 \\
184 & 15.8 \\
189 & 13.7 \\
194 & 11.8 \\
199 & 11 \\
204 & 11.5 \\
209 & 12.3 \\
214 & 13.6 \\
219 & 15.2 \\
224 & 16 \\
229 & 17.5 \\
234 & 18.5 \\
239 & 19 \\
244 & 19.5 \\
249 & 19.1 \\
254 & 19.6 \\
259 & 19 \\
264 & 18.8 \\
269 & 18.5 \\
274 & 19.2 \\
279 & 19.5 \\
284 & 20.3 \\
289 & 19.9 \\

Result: 16.2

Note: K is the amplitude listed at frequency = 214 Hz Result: 13.6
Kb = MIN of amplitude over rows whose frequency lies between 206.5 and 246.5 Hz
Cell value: 12.3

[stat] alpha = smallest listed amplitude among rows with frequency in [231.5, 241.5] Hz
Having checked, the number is 18.5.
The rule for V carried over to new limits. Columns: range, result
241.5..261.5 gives 19.3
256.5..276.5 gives 18.9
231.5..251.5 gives 19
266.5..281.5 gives 19.1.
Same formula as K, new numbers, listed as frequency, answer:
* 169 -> 18.9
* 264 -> 18.8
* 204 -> 11.5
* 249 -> 19.1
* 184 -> 15.8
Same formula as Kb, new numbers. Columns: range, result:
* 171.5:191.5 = 13.7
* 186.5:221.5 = 11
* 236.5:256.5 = 19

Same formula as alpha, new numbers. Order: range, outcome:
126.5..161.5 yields 18.9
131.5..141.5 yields 20.3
